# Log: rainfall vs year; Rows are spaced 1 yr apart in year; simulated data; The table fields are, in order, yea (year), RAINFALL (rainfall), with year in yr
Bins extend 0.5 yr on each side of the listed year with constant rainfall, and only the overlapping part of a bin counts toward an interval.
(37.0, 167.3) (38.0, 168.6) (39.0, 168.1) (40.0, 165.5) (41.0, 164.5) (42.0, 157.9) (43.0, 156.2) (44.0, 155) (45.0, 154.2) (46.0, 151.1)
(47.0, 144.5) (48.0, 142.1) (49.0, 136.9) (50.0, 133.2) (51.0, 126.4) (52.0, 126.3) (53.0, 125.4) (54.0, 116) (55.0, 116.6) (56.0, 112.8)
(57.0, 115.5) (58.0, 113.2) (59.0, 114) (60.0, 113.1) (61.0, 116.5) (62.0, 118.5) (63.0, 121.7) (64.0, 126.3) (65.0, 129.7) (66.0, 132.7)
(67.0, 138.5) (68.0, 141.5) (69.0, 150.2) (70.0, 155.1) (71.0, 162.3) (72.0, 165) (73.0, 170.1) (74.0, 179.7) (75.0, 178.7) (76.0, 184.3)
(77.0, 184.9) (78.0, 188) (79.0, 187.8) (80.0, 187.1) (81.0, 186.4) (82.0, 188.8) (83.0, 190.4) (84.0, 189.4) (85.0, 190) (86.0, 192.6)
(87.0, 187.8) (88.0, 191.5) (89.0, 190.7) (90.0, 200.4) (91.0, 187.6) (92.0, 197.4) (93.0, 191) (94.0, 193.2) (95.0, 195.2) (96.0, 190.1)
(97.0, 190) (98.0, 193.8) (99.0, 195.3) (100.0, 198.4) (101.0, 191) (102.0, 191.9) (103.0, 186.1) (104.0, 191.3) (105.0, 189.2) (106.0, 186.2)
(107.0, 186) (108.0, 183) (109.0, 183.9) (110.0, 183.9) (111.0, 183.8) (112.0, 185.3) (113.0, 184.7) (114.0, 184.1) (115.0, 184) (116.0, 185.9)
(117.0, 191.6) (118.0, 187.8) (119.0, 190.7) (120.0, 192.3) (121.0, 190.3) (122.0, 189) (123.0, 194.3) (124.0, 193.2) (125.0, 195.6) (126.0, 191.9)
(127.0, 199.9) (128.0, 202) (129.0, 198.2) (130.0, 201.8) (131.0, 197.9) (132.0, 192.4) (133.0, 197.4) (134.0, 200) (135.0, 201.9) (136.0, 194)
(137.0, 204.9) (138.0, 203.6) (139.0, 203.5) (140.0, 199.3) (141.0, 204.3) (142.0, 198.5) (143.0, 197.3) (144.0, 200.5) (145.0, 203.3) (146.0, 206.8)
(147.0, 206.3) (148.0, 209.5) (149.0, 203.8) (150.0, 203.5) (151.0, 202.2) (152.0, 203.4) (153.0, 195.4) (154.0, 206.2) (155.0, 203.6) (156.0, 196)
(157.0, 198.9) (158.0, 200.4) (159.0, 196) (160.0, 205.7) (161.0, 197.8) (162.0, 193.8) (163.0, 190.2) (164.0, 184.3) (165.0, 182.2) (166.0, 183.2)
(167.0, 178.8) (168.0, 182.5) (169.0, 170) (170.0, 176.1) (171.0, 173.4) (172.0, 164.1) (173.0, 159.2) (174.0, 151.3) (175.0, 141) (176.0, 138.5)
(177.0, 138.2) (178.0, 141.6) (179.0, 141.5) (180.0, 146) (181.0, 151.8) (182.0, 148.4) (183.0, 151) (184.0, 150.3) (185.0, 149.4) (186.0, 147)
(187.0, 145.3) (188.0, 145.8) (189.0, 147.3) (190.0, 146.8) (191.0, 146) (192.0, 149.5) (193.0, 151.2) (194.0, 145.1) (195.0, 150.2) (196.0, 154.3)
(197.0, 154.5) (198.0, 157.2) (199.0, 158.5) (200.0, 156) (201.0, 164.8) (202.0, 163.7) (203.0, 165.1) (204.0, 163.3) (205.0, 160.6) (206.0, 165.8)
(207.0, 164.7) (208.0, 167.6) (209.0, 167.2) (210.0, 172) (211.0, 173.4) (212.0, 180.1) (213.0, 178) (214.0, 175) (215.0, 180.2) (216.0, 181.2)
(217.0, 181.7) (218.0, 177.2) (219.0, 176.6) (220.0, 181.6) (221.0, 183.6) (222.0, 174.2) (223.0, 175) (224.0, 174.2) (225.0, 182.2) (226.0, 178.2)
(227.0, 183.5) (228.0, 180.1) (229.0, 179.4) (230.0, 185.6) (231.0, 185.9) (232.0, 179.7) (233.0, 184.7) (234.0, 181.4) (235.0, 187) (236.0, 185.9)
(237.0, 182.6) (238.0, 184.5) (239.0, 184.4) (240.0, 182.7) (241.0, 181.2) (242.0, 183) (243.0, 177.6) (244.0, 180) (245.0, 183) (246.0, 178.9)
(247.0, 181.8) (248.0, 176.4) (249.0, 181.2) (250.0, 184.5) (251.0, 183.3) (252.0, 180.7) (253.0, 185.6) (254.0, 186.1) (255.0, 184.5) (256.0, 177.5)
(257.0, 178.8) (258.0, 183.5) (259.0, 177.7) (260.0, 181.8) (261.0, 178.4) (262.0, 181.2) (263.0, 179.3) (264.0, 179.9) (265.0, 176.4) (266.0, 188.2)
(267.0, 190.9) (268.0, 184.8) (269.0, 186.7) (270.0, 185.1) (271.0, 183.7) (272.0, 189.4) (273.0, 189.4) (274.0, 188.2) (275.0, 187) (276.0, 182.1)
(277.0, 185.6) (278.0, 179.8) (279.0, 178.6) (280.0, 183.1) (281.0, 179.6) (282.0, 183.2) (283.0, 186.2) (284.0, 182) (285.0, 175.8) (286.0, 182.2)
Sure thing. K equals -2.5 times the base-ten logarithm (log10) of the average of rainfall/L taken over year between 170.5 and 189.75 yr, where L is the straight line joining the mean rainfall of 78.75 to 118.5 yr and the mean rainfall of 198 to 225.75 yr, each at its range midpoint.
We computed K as 0.19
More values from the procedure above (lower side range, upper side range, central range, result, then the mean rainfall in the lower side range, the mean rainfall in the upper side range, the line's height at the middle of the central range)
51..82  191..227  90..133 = -0.24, 146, 168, 153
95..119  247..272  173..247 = 0.11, 188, 182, 184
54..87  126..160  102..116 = -0.04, 154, 201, 179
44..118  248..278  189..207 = 0.14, 167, 183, 177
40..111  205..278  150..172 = -0.11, 165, 181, 173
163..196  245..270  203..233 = -0.05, 156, 182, 169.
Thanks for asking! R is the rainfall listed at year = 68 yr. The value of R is 141.5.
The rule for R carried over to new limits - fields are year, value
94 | 193.2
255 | 184.5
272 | 189.4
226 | 178.2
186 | 147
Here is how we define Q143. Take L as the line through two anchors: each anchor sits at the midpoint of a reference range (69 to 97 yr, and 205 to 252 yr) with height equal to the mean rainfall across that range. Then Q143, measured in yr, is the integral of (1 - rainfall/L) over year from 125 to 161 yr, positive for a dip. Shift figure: -3.6 yr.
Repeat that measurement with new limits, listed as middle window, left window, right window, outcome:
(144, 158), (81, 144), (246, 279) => -0.93 yr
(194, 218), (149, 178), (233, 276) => 2.12 yr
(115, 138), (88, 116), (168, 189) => -2.29 yr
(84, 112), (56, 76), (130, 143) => -4.00 yr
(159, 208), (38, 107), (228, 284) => 4.03 yr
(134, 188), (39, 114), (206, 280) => -2.62 yr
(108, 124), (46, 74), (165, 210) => -4.90 yr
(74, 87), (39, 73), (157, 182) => -3.84 yr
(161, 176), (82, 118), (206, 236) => 0.82 yr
